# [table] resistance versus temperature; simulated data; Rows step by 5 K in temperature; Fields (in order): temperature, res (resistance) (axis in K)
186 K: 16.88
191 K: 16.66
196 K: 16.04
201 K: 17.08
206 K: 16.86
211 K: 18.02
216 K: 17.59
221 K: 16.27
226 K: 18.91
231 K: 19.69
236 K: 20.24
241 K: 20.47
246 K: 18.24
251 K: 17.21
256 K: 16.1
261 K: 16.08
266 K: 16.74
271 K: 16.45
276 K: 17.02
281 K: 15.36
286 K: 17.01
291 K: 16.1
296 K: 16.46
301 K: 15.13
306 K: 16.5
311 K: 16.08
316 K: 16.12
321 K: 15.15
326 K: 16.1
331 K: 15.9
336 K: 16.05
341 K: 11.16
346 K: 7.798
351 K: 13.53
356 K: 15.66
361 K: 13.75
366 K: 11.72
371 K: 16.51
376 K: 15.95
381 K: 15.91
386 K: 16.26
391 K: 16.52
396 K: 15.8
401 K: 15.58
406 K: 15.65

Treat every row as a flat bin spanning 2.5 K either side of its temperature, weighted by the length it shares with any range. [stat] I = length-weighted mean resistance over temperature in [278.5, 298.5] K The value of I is 16.2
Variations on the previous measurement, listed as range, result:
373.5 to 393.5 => 16.2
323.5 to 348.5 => 13.4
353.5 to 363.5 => 14.7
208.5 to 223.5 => 17.3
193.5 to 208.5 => 16.7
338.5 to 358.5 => 12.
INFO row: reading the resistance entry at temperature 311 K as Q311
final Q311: 16.08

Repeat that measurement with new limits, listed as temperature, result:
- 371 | 16.51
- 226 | 18.91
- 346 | 7.798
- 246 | 18.24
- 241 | 20.47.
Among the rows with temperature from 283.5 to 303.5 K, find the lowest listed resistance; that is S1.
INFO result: 15.13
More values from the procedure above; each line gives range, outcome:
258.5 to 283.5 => 15.36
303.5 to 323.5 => 15.15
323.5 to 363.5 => 7.798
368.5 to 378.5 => 15.95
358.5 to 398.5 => 11.72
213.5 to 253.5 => 16.27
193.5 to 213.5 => 16.04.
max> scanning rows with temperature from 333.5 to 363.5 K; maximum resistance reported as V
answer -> 16.05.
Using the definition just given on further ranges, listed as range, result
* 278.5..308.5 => 17.01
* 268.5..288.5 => 17.02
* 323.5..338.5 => 16.1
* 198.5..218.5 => 18.02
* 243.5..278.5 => 18.24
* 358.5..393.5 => 16.52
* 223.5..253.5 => 20.47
